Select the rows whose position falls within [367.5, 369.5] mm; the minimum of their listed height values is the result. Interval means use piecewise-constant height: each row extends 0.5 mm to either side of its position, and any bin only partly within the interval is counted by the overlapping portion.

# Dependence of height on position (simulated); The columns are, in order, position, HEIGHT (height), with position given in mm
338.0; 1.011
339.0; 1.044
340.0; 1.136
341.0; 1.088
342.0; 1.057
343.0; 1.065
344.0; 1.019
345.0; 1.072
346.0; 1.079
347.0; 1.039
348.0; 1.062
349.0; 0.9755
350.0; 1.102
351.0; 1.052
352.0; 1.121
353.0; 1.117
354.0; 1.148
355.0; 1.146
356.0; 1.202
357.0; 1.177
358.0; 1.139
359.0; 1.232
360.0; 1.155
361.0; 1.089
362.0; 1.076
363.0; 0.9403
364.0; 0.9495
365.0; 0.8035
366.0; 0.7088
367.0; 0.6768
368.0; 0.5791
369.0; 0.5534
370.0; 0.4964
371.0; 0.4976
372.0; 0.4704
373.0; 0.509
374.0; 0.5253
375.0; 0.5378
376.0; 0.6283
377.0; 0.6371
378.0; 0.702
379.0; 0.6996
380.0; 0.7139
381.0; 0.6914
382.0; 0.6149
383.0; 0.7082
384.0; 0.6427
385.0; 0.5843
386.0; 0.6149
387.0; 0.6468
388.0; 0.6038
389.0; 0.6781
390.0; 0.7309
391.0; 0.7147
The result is 0.5534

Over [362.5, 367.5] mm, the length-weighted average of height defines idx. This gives 0.816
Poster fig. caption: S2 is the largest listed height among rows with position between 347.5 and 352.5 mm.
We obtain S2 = 1.121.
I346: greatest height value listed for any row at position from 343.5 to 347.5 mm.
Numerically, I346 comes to 1.079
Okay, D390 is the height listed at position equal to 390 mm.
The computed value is 0.7309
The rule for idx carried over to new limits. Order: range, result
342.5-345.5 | 1.05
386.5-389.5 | 0.643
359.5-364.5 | 1.04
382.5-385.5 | 0.645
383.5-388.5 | 0.619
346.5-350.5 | 1.04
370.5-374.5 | 0.501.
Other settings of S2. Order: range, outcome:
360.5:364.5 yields 1.089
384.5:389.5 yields 0.6781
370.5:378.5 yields 0.702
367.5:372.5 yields 0.5791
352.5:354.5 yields 1.148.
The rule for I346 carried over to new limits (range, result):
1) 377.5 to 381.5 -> 0.7139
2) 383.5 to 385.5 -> 0.6427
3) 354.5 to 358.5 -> 1.202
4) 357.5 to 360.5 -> 1.232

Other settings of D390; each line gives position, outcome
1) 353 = 1.117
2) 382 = 0.6149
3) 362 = 1.076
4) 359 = 1.232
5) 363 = 0.9403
